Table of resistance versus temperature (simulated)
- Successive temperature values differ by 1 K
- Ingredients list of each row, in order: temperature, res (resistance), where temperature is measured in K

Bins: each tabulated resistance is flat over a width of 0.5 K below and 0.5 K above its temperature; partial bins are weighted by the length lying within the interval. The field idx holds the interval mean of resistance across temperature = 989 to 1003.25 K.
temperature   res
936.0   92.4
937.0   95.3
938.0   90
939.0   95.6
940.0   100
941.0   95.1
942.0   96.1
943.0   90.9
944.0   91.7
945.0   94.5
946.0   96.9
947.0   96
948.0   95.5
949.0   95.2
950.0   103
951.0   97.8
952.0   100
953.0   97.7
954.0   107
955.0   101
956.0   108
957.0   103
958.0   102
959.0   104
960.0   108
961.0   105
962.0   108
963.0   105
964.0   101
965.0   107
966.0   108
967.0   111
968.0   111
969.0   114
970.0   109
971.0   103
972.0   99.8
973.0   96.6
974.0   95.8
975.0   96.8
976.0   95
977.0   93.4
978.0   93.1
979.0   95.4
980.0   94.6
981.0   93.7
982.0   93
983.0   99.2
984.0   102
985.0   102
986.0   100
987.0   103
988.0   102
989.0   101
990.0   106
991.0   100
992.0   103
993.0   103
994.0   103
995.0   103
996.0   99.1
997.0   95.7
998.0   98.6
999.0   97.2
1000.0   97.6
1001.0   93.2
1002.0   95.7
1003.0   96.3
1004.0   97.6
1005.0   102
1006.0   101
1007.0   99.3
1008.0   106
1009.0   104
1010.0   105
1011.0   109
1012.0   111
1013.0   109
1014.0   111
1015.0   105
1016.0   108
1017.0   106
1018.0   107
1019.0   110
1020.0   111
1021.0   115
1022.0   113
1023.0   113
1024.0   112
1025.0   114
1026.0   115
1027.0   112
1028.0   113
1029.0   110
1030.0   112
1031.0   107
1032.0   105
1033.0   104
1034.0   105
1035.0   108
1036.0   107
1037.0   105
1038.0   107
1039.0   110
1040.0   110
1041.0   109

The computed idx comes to 99.5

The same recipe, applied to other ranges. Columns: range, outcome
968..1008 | 99.6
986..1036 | 105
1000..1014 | 102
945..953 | 97.6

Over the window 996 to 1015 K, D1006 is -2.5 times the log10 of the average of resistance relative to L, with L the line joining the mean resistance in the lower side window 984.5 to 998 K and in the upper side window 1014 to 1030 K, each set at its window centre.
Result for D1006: 0.04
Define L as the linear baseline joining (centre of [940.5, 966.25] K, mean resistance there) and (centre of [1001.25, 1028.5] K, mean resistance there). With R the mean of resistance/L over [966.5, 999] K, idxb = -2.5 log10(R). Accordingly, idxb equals 0.04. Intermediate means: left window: 101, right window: 107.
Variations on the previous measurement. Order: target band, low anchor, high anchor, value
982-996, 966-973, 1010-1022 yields 0.07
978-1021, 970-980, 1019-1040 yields 0.01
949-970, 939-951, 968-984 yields -0.08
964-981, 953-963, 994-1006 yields 0.01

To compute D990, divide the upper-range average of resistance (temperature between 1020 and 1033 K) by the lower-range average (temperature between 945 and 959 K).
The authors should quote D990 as 1.1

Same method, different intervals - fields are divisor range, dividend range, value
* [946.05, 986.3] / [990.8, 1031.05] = 1.04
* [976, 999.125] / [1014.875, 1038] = 1.10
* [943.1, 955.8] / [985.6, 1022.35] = 1.05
